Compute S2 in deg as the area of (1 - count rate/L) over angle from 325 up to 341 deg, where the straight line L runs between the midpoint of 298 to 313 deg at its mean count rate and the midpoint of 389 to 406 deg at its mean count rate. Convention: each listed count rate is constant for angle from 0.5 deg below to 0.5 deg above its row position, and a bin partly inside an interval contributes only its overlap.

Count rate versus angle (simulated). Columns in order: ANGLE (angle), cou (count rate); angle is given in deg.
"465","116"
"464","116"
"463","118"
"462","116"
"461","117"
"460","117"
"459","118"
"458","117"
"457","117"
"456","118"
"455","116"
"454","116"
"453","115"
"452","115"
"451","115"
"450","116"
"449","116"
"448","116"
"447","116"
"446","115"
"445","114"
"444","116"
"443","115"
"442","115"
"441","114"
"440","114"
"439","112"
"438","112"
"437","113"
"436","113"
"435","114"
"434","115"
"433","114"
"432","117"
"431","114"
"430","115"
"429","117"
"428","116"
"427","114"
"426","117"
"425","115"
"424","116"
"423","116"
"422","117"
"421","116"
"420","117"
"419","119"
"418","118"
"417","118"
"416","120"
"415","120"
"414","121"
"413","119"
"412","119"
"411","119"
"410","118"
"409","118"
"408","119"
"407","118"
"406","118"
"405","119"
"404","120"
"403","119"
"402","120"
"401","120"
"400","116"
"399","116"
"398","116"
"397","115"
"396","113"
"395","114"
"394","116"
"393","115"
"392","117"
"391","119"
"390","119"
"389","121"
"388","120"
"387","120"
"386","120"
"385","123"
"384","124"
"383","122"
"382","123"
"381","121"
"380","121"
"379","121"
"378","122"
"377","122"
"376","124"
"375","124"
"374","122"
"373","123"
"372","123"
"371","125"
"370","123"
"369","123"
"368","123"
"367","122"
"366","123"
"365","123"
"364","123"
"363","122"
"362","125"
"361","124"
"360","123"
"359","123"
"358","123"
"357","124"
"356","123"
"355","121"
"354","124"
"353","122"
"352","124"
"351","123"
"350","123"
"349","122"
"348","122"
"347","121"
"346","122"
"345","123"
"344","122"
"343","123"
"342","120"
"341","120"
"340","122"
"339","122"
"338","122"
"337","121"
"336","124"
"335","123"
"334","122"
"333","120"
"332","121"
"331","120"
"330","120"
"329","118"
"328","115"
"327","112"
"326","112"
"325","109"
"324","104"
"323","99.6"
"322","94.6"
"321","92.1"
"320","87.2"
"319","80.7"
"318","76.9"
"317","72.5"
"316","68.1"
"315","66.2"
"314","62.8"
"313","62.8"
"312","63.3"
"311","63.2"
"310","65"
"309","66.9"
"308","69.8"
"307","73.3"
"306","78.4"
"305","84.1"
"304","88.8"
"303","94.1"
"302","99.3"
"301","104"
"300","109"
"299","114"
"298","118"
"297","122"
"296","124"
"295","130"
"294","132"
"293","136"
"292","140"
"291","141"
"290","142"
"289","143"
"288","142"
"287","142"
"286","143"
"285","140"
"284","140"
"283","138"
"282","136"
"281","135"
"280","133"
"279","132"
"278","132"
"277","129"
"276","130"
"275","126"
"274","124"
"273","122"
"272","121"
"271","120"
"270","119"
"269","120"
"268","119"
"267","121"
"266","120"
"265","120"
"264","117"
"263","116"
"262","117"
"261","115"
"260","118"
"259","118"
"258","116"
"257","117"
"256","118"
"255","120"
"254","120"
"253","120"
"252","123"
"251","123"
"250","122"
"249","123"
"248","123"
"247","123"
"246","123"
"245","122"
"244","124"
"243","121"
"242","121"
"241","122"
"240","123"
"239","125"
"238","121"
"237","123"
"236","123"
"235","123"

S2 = -4.3 deg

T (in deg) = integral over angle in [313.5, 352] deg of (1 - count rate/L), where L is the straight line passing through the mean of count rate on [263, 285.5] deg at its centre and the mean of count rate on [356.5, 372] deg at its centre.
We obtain 4.66 deg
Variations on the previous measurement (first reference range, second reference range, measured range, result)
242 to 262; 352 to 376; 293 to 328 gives 8.5 deg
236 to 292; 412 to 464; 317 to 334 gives 2.4 deg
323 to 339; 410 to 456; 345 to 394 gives -2.3 deg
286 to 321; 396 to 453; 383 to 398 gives -0.9 deg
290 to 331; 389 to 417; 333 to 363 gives -4.7 deg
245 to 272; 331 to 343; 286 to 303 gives -0.9 deg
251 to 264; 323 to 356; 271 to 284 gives -1.2 deg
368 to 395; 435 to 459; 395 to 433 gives 0.3 deg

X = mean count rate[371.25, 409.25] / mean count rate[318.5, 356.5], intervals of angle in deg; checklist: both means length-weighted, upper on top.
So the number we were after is 1.0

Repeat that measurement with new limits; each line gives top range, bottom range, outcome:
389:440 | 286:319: 1.17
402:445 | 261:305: 0.93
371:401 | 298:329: 1.37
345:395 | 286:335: 1.18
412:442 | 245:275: 0.97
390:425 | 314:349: 1.08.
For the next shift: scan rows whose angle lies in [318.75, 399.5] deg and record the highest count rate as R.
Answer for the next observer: 125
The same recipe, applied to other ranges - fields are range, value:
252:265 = 123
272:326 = 143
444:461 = 118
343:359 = 124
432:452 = 117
